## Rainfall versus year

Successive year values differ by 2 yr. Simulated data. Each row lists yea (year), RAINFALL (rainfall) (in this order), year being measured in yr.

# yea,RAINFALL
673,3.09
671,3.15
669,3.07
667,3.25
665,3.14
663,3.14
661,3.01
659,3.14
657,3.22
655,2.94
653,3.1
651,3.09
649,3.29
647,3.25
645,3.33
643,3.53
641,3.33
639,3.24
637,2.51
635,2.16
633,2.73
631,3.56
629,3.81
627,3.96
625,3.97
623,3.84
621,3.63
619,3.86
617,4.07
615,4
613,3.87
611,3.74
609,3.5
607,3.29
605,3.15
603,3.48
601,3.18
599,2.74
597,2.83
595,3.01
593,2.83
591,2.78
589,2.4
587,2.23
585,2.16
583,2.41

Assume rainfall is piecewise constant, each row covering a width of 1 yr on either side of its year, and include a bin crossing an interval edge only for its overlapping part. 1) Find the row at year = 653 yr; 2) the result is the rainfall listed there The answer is 3.1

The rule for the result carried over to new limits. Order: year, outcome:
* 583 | 2.41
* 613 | 3.87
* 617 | 4.07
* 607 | 3.29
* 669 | 3.07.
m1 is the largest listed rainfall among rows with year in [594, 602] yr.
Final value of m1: 3.18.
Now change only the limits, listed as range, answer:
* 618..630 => 3.97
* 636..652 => 3.53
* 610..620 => 4.07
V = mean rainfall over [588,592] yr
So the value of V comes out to 2.59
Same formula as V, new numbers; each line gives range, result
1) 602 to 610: 3.35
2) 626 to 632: 3.78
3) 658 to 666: 3.11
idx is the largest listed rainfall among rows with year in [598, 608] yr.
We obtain 3.48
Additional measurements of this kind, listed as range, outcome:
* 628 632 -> 3.81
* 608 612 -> 3.74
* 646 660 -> 3.29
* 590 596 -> 3.01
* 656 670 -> 3.25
